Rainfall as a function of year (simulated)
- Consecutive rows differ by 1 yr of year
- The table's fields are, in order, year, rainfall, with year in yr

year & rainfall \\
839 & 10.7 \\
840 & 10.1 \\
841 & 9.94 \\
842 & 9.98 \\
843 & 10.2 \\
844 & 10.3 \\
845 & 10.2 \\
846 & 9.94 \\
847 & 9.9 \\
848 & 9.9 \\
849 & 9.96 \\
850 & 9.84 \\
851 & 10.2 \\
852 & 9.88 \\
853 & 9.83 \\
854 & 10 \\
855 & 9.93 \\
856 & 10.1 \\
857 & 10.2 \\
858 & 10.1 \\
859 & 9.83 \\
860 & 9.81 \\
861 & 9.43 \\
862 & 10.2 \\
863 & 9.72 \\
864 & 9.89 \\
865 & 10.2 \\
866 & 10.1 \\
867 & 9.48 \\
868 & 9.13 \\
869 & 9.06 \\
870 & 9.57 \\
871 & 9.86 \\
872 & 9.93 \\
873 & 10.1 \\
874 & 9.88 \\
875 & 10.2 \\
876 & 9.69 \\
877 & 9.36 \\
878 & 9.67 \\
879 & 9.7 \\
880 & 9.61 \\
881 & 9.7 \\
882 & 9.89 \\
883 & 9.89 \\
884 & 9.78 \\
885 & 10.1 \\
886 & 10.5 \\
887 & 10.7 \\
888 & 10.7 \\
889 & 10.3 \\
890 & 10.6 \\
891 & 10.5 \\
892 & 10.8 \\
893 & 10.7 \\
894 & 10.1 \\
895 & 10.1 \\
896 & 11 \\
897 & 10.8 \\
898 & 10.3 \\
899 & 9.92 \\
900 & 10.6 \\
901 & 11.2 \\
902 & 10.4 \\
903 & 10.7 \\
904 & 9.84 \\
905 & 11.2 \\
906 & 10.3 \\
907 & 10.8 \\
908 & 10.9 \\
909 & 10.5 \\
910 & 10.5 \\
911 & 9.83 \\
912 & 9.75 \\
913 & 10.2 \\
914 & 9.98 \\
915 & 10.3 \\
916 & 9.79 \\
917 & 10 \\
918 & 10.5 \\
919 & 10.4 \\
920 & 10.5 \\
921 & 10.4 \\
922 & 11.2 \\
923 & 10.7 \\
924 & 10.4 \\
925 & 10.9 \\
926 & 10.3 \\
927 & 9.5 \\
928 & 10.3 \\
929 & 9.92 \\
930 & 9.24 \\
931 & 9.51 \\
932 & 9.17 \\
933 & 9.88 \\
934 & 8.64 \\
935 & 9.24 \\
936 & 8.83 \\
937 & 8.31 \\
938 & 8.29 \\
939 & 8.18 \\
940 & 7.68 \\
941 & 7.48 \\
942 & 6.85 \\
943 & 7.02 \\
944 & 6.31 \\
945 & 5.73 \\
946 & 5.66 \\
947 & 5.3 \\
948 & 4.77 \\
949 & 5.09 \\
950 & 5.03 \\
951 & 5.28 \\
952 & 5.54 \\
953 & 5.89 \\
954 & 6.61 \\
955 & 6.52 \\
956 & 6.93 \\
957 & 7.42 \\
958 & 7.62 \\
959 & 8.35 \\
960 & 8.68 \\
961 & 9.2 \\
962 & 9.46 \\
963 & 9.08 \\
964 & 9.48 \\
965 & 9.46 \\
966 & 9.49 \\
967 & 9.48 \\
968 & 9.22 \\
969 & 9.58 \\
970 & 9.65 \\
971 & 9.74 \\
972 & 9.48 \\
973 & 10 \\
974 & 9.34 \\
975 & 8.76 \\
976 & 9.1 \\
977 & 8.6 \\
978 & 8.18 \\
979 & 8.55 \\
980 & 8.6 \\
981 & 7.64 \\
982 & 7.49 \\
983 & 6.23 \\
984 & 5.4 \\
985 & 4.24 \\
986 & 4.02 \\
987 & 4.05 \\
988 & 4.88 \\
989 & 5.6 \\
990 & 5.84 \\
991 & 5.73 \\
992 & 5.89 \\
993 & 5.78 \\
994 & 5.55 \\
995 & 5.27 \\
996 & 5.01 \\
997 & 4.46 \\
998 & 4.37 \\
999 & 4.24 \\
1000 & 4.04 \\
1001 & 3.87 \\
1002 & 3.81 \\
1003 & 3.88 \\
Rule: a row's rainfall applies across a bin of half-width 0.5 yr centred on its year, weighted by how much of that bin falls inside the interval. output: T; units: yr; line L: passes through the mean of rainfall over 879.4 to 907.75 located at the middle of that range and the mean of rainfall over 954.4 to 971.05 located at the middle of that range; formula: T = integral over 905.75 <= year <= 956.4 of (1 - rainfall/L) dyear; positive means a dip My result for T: 4.9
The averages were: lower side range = 10.4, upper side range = 8.75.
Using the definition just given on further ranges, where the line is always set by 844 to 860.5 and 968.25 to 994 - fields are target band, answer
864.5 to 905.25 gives -3.7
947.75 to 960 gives 2.3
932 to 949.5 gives 1.8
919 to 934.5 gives -3.0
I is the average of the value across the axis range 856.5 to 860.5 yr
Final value 9.98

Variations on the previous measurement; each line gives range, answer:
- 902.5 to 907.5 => 10.6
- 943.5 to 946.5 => 5.9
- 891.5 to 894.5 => 10.5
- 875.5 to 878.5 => 9.57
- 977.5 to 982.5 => 8.09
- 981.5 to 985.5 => 5.84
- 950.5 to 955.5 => 5.97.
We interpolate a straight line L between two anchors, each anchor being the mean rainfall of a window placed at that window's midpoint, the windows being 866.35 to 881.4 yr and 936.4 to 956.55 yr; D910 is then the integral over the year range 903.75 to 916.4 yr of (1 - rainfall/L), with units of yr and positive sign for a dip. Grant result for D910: -3.5 yr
